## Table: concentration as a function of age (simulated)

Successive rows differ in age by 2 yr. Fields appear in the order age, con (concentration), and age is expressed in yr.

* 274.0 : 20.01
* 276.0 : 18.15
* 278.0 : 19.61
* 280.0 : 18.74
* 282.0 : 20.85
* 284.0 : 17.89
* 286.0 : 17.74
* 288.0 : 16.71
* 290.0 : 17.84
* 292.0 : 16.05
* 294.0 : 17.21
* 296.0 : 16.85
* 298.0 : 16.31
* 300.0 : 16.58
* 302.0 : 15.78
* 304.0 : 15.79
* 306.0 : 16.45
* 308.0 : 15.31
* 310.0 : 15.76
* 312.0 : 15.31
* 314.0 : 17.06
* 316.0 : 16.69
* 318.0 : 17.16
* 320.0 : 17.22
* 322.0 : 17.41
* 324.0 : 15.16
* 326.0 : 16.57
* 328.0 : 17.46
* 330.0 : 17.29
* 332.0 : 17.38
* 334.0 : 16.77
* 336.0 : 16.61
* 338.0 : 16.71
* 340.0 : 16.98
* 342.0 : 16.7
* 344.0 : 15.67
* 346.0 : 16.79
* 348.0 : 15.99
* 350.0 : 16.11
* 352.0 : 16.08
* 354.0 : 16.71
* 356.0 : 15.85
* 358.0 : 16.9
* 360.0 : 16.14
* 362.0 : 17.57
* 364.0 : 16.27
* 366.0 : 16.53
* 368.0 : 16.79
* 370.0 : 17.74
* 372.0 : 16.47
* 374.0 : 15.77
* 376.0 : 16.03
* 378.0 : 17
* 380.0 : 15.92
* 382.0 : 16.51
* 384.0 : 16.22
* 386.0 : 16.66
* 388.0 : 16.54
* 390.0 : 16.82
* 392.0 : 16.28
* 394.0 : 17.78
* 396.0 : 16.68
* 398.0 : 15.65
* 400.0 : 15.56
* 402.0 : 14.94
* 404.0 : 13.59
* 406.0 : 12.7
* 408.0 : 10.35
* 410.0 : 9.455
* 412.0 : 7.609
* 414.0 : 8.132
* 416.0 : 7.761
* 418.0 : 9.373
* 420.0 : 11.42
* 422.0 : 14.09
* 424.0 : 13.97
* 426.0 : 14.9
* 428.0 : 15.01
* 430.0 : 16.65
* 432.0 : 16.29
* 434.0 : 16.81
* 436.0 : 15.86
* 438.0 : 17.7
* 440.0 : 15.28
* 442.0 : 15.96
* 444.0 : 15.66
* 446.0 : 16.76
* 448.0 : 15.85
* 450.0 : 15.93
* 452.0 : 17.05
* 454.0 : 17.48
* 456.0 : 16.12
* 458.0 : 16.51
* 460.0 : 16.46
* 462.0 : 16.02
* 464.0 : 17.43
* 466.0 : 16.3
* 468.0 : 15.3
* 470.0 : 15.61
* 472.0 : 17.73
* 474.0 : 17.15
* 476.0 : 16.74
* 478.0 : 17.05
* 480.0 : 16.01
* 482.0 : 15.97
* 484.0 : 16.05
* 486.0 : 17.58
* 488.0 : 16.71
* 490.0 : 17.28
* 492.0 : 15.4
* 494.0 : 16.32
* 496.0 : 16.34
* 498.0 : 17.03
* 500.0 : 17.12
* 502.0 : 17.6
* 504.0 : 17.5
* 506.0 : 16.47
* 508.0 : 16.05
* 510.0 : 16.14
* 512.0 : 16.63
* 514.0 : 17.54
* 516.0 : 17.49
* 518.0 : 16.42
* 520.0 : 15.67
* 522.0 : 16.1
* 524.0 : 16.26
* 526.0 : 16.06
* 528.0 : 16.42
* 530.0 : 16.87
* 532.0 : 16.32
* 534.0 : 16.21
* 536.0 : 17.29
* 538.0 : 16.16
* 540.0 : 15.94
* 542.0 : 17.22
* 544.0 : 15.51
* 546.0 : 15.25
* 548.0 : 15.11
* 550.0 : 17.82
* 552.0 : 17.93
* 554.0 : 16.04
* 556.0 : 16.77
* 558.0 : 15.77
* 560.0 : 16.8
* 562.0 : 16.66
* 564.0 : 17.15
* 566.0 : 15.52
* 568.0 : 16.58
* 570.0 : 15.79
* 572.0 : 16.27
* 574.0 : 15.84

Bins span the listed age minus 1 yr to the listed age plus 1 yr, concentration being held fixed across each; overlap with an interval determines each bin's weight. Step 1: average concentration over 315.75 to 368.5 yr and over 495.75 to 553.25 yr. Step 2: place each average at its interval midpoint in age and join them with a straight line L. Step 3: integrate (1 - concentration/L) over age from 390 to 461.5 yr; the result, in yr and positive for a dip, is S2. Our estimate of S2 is 8.9 yr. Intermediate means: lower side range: 16.6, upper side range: 16.6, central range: 14.5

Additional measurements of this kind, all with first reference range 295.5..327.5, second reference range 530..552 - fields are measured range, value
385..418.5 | 6.2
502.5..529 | -0.3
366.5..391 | -0.3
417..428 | 2.3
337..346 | -0.1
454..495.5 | -0.3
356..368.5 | -0.2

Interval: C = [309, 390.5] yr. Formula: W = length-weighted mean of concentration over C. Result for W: 16.6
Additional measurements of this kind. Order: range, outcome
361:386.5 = 16.6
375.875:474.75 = 15.1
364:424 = 14.4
